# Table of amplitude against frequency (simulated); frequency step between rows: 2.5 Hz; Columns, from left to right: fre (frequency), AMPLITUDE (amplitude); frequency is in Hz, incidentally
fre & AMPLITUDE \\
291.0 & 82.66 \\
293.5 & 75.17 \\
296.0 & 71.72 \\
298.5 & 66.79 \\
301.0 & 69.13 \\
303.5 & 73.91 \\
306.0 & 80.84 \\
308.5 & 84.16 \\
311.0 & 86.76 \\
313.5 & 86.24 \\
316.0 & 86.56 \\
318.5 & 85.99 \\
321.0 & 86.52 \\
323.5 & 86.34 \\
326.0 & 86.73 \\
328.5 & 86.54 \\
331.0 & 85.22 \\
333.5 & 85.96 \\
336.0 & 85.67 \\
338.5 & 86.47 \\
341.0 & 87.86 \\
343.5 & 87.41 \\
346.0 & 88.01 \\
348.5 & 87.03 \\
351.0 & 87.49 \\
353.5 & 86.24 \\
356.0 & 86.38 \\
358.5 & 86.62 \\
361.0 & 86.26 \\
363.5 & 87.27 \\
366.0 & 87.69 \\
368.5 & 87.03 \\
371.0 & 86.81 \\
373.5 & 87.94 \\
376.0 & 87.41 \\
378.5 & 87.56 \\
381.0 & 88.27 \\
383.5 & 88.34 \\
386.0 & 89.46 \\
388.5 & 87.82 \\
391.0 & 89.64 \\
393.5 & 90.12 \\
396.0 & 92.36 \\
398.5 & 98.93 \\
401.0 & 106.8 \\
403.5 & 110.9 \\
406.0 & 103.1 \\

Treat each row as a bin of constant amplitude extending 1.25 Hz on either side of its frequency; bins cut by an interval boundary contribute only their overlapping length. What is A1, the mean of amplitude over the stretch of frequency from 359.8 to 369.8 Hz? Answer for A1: 87.1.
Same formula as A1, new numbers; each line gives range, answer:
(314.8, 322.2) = 86.4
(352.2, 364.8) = 86.6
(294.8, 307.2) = 72.4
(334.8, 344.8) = 86.9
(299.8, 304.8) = 71.6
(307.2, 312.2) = 85.4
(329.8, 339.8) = 85.8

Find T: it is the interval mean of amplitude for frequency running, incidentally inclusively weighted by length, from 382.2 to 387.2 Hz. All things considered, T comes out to 88.9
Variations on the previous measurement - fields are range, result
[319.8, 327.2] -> 86.5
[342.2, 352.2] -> 87.5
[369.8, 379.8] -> 87.4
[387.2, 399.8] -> 91.8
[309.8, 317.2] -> 86.5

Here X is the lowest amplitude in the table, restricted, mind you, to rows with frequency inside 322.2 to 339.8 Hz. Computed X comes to 85.22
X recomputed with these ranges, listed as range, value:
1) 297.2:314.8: 66.79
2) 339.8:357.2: 86.24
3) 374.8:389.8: 87.41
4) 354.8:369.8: 86.26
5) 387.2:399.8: 87.82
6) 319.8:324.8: 86.34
